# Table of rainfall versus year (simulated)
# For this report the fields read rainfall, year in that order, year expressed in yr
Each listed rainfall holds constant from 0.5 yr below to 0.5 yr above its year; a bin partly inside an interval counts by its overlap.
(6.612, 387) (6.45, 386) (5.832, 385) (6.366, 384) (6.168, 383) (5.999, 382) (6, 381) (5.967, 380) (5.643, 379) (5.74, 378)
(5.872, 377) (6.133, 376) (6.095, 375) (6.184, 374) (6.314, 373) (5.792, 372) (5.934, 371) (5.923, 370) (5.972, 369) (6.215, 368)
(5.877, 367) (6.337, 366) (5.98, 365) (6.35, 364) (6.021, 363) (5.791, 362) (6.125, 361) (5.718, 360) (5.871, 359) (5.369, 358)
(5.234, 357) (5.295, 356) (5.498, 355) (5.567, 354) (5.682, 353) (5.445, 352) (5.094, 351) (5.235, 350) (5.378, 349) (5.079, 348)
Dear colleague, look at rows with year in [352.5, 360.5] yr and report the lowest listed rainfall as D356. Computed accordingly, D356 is 5.234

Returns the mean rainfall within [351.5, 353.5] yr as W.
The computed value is 5.56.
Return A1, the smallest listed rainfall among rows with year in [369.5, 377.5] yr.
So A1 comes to 5.792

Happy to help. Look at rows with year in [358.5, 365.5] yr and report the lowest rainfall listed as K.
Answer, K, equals 5.718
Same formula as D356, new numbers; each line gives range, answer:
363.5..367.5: 5.877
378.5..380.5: 5.643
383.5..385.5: 5.832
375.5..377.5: 5.872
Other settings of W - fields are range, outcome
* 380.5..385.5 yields 6.07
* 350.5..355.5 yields 5.46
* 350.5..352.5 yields 5.27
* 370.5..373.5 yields 6.01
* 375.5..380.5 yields 5.87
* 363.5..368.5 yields 6.15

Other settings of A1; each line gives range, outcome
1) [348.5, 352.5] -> 5.094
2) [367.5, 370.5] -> 5.923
